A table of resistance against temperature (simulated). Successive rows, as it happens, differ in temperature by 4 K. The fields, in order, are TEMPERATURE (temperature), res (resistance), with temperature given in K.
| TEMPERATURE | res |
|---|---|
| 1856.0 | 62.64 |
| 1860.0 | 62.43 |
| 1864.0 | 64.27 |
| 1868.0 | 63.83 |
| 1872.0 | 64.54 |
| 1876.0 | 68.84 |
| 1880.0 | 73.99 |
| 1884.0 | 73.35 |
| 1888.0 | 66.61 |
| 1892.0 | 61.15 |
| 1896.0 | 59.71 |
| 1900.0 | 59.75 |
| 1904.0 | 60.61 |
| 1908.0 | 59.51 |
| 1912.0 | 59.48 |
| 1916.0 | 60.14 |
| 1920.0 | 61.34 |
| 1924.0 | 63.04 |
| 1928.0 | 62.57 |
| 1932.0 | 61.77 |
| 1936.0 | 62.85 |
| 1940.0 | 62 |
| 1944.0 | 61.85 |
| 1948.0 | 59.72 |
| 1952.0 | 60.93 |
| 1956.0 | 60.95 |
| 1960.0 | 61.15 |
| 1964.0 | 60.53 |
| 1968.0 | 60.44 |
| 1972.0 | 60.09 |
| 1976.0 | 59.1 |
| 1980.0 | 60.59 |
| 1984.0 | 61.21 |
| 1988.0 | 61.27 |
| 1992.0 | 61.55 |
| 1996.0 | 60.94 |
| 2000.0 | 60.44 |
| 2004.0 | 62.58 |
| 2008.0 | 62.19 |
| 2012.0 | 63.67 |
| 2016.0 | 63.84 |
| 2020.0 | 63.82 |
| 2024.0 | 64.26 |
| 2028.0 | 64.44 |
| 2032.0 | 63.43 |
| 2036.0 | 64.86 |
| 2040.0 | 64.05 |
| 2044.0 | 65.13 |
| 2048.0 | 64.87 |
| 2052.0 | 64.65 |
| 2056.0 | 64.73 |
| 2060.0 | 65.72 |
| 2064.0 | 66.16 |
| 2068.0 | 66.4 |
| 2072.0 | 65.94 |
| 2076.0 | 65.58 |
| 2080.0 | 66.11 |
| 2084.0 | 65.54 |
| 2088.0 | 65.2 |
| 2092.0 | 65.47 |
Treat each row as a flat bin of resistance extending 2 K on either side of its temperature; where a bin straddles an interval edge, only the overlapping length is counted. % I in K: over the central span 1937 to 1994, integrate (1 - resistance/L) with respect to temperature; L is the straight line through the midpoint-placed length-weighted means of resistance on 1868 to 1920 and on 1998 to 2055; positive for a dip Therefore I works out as 2.6 K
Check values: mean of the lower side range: 63.9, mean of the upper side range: 63.7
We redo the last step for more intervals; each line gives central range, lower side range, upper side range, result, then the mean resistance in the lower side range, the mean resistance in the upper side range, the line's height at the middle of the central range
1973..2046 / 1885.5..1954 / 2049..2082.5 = 1.6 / 61.4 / 65.6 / 64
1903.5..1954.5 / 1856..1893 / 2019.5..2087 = 3.7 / 66.5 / 65.1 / 66.1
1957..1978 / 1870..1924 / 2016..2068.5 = 1.3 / 63.7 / 64.7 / 64.2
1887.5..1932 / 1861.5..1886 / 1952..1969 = 2.7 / 68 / 60.8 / 65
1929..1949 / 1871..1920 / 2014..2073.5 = 0.7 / 63.9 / 64.8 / 64.1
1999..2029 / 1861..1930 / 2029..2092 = 0.7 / 63.7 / 65.2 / 64.8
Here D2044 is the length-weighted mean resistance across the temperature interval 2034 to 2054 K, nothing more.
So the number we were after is 64.7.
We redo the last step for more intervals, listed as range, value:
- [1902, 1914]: 59.9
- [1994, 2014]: 62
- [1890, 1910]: 60.1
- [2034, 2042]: 64.5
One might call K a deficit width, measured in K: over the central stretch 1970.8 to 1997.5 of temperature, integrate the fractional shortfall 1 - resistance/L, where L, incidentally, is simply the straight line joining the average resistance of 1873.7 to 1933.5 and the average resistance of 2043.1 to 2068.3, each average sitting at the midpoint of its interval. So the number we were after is 1.6 K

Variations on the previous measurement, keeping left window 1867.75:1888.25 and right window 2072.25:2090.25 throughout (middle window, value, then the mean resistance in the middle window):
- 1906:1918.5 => 1.6 K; 59.8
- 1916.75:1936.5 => 1.8 K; 62.1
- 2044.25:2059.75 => 0.3 K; 64.9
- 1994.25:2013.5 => 1.4 K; 61.9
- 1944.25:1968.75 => 2.5 K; 60.7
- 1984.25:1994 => 0.8 K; 61.4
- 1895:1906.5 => 1.5 K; 60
